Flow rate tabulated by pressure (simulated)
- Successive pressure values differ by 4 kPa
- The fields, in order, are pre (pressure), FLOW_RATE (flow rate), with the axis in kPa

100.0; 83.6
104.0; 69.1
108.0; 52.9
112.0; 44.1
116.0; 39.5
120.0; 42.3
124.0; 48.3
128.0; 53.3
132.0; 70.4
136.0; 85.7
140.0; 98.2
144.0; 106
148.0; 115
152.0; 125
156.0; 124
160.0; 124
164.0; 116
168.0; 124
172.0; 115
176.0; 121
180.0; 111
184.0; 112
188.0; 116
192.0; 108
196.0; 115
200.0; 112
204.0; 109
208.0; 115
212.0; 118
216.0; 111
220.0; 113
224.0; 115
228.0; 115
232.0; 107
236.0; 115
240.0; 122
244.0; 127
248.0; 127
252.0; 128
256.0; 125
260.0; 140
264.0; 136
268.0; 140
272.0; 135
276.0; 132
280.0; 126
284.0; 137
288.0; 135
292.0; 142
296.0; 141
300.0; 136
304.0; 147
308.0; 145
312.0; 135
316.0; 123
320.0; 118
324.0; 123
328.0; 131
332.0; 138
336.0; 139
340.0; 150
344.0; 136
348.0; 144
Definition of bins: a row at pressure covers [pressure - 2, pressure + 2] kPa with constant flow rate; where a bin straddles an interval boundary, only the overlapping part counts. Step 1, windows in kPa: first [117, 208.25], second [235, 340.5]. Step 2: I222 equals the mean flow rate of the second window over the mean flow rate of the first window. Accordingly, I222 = 1.3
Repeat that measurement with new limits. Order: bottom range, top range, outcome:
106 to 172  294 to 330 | 1.54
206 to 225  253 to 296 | 1.18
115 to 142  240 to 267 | 2.05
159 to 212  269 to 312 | 1.19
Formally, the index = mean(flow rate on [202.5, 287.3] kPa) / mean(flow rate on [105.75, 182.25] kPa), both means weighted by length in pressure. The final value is 1.37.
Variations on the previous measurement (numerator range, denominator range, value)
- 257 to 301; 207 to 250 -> 1.16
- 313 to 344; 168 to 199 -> 1.15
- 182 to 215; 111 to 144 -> 1.78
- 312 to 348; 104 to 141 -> 2.26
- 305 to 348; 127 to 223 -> 1.23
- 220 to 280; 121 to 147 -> 1.63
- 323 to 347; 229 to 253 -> 1.14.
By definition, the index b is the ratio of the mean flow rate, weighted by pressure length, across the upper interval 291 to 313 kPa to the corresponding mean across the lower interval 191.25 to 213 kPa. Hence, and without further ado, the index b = 1.3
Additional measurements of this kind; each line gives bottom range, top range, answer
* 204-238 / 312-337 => 1.14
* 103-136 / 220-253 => 2.20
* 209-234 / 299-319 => 1.20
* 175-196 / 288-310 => 1.25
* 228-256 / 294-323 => 1.11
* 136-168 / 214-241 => 1.00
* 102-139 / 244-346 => 2.35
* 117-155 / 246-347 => 1.63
